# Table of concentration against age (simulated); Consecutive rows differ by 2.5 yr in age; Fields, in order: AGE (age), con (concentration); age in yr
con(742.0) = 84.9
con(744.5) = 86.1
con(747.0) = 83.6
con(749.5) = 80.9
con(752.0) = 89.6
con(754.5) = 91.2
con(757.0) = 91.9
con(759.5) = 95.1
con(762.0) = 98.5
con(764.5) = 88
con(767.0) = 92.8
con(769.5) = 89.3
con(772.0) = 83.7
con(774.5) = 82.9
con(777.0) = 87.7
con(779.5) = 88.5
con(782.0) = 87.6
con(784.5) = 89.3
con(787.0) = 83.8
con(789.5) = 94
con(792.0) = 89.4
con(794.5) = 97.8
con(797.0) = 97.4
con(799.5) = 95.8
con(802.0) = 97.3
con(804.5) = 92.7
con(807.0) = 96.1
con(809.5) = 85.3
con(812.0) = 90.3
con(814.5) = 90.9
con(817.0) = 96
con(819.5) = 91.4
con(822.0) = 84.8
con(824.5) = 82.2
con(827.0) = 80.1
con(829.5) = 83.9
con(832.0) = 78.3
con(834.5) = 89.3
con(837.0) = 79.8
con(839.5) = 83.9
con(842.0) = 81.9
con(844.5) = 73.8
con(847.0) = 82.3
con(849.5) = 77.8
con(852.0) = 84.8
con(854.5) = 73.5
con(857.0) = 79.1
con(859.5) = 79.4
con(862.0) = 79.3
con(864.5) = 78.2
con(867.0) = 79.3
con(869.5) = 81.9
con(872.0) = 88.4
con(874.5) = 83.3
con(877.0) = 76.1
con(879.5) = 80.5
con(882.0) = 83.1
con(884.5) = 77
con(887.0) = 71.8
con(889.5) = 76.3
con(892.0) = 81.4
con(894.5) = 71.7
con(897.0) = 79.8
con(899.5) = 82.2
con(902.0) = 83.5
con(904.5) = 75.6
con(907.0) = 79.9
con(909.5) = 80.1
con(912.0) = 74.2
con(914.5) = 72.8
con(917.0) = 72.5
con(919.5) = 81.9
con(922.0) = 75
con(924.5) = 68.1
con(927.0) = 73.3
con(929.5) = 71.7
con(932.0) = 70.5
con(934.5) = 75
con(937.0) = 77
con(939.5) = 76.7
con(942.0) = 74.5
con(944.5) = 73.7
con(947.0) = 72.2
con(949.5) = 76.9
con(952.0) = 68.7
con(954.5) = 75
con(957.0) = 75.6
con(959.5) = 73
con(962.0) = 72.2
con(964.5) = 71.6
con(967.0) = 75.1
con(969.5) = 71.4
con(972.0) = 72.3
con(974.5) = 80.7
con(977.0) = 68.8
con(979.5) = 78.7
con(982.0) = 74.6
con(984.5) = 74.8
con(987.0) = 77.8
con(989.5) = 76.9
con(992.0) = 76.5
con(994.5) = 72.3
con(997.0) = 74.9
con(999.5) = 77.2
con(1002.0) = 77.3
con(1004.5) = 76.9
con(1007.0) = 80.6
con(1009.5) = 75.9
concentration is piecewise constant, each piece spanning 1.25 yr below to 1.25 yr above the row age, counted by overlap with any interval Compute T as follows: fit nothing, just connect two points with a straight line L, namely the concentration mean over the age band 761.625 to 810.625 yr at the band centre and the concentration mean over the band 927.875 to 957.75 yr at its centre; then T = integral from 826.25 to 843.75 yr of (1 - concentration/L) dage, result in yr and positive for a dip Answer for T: 0.7 yr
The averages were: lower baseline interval 90.8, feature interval 82.3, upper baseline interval 73.9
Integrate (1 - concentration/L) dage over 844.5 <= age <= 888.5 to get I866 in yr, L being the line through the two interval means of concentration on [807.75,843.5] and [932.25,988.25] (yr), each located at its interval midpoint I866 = 1.4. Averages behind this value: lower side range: 85.6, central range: 79.6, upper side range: 74.3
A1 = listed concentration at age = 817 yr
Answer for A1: 96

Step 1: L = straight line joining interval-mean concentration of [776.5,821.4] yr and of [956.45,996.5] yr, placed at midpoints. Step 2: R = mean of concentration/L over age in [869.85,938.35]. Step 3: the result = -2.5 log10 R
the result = 0.06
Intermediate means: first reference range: 91.7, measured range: 77.2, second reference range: 74.5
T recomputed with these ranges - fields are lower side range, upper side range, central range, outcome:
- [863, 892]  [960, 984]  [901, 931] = 0.7 yr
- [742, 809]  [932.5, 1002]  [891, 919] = 0.7 yr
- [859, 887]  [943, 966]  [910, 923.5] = 0.2 yr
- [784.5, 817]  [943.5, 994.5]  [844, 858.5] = 1.4 yr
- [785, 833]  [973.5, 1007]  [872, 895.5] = 1.6 yr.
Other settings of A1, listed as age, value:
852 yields 84.8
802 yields 97.3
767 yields 92.8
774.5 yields 82.9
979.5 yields 78.7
